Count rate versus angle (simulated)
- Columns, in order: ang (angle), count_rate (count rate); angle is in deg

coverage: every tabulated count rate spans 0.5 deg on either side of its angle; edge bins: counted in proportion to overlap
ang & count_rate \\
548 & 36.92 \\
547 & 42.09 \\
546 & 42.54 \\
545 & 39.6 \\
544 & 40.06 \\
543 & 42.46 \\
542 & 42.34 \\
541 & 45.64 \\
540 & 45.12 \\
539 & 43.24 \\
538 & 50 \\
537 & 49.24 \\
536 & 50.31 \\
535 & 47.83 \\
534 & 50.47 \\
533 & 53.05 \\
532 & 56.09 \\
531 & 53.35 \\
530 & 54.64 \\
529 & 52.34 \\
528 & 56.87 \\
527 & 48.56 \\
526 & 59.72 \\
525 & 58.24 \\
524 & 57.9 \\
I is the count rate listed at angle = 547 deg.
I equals 42.09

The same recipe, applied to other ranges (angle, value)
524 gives 57.9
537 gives 49.24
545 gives 39.6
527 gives 48.56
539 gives 43.24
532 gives 56.09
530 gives 54.64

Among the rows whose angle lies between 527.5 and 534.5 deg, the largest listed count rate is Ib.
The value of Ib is 56.87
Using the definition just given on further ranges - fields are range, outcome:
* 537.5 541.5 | 50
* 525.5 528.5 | 59.72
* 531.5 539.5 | 56.09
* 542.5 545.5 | 42.46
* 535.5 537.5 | 50.31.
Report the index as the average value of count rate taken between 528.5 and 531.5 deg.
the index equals 53.4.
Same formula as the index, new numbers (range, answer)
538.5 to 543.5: 43.8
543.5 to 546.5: 40.7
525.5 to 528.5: 55.1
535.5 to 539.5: 48.2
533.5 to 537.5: 49.5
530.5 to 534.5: 53.2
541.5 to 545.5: 41.1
